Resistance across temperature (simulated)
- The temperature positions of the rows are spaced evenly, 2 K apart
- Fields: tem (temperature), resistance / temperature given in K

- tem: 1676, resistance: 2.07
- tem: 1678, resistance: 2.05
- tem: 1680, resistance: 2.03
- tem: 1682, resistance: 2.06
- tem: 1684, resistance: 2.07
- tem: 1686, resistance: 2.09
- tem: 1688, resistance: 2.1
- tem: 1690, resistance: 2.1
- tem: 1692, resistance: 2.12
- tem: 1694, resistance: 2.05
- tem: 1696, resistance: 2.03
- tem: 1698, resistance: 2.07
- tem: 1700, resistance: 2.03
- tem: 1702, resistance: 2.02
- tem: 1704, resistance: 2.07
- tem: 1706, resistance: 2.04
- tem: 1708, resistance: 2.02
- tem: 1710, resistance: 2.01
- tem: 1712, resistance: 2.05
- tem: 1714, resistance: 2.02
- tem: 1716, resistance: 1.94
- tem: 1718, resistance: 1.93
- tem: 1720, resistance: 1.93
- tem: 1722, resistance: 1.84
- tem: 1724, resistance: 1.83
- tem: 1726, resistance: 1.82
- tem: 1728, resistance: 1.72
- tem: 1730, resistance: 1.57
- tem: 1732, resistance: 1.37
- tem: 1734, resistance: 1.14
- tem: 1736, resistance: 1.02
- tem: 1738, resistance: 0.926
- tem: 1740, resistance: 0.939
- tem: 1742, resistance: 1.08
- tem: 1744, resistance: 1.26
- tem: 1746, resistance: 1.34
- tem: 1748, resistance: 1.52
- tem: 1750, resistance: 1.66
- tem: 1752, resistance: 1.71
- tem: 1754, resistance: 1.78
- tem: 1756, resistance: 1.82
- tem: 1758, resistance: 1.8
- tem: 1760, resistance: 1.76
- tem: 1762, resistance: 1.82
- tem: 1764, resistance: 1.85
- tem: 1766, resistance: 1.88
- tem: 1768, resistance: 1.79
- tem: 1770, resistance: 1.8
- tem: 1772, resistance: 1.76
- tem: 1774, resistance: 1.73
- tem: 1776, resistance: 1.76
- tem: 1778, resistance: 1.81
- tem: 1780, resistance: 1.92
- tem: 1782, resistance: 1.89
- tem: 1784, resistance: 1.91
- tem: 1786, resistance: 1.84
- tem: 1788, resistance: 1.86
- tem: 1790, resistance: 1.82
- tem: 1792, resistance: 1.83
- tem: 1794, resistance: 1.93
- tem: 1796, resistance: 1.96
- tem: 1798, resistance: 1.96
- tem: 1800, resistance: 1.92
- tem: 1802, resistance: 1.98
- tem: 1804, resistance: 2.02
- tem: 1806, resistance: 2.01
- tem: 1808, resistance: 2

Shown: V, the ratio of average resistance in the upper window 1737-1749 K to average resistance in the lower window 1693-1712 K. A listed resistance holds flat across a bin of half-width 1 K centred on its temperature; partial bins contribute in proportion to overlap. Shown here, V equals 0.6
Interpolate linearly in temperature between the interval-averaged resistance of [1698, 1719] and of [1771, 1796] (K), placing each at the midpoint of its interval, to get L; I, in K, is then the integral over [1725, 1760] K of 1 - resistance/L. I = 8.8 K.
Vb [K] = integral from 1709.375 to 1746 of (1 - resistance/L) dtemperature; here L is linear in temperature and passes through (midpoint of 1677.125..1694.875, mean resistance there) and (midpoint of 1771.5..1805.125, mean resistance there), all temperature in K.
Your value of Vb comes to 7.9 K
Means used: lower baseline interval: 2.07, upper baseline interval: 1.88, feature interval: 1.57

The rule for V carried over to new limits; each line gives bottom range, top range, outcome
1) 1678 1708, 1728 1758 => 0.68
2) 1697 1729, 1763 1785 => 0.93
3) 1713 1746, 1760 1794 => 1.21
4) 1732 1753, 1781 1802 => 1.50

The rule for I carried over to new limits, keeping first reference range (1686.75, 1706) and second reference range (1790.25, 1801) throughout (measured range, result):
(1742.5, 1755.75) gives 2.9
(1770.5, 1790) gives 1.1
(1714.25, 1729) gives 1.2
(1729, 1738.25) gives 3.6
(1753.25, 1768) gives 1.1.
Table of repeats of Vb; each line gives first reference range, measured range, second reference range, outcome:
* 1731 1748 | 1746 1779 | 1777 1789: -4.9 K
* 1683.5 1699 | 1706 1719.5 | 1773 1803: 0.3 K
